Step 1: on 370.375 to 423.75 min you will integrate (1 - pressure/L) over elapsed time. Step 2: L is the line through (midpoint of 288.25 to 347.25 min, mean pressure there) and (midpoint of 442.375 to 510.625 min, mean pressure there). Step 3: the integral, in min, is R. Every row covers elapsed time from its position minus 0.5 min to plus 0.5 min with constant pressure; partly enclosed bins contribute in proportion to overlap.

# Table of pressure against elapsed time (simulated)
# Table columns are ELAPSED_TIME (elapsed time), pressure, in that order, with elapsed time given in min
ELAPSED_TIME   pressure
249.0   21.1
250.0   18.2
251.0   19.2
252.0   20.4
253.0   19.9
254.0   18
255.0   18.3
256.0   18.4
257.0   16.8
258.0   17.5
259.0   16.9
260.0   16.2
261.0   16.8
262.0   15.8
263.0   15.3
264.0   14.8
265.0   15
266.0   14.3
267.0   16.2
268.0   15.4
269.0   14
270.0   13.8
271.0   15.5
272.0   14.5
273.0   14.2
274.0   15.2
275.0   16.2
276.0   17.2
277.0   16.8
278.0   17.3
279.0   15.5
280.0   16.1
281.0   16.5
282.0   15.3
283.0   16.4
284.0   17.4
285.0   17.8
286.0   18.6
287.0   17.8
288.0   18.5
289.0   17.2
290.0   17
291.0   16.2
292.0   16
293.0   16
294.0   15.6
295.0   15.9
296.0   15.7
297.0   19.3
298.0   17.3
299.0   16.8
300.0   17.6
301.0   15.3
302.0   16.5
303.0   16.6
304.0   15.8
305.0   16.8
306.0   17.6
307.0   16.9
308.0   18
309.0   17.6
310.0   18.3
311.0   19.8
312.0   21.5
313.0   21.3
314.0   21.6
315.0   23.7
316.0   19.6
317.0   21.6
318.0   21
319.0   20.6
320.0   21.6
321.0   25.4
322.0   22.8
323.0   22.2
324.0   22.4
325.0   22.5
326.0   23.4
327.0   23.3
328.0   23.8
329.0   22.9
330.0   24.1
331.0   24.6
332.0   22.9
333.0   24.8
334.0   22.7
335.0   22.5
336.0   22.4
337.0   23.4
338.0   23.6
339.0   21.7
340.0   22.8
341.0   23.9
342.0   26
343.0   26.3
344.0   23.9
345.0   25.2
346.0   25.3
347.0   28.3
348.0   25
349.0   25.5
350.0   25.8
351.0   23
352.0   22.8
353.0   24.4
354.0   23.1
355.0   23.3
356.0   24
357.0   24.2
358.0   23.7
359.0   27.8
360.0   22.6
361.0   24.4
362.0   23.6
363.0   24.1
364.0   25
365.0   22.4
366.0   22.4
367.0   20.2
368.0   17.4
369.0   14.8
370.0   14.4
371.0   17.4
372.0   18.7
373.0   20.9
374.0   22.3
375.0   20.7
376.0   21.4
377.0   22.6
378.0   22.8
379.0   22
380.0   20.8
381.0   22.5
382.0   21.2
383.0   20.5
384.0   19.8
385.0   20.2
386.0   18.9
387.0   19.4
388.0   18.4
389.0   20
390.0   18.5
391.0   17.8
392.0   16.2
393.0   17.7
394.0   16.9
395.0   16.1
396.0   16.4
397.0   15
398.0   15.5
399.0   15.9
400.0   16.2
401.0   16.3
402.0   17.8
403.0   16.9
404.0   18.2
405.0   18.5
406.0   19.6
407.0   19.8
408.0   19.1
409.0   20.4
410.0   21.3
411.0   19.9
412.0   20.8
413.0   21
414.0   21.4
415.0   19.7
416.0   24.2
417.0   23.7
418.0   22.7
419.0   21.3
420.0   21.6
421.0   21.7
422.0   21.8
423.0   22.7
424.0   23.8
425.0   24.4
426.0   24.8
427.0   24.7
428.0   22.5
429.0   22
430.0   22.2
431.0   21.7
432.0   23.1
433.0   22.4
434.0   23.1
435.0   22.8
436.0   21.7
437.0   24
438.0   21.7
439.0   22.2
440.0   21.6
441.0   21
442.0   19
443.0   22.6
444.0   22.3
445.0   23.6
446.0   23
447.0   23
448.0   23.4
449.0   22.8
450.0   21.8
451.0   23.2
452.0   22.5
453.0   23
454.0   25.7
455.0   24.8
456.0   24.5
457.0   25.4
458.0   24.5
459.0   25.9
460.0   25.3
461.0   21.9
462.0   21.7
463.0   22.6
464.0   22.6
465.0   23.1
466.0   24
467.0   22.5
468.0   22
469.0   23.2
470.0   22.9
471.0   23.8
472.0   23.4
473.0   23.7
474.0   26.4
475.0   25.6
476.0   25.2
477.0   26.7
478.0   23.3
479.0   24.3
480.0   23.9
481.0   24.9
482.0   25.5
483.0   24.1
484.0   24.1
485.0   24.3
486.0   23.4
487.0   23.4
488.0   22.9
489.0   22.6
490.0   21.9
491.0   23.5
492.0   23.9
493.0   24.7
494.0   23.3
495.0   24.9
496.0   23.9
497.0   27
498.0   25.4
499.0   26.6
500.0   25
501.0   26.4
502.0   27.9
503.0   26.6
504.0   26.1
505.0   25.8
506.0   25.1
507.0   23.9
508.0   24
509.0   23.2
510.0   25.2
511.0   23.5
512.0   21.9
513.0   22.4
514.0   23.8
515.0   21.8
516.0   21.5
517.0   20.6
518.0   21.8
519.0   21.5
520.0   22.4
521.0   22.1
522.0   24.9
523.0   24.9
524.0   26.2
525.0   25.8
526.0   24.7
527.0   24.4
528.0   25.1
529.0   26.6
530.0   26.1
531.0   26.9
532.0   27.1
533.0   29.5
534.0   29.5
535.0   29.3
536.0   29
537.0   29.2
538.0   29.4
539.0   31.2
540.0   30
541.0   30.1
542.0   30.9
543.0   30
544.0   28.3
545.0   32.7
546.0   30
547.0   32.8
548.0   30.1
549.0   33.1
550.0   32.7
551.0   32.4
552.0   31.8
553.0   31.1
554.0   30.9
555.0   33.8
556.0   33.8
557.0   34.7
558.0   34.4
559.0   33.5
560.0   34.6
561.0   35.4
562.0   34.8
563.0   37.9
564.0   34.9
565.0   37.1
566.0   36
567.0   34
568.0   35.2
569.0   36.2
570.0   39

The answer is 6.5 min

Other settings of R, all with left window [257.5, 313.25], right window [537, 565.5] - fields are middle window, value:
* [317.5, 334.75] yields -3.6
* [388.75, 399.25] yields 2.8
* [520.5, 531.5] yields 2.0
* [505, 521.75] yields 4.1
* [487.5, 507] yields 2.9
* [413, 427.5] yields 1.2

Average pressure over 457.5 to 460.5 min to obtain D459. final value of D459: 25.2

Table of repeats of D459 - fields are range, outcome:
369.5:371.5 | 15.9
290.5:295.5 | 15.9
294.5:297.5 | 17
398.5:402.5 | 16.6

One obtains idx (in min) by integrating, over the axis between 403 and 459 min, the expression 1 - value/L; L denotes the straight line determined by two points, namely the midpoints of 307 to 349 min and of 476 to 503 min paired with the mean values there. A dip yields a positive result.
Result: 3.94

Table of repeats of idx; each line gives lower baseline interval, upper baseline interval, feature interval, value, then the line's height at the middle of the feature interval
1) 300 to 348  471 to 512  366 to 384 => 2.0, 22.6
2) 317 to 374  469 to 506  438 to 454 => 1.1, 24.1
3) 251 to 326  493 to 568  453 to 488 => 2.1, 25.6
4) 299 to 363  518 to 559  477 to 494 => 2.1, 27.2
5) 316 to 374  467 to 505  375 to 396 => 3.4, 23.4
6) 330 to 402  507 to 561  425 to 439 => 0.7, 24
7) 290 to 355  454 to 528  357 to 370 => -0.1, 21.9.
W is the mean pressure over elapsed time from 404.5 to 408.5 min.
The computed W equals 19.2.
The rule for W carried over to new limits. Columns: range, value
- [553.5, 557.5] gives 33.3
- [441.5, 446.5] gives 22.1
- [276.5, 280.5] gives 16.4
